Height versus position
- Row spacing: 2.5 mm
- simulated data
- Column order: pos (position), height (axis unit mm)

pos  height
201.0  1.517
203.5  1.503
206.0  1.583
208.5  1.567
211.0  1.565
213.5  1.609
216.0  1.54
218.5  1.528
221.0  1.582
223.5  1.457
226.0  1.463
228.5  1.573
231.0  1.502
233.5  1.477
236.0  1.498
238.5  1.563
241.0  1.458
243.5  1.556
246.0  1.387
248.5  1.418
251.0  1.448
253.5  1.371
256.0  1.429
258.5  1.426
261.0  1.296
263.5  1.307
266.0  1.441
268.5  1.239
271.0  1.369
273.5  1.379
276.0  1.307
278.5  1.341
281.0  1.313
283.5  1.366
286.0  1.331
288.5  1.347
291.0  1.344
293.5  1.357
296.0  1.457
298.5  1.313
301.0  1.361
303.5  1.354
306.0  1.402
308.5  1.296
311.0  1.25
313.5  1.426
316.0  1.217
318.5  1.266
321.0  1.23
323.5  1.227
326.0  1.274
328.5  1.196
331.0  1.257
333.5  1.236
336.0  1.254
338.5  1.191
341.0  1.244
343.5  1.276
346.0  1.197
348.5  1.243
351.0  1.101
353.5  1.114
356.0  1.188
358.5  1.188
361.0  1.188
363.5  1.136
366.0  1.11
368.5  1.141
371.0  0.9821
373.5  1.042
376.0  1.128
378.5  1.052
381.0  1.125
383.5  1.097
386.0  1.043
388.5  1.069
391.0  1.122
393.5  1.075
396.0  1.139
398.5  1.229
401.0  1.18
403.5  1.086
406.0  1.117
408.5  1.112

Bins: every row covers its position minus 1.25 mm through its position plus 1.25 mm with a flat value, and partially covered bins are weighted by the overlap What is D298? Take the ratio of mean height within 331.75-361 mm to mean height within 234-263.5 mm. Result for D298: 0.84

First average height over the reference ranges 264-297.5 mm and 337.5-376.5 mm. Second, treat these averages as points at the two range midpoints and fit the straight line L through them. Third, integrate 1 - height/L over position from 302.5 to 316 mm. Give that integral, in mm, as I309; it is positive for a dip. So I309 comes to -0.6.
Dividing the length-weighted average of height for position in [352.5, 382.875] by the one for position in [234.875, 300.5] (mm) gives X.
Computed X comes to 0.8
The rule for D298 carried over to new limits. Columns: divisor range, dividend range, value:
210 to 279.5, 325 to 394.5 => 0.80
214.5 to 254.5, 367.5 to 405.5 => 0.74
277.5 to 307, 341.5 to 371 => 0.86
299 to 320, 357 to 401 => 0.84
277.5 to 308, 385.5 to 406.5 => 0.83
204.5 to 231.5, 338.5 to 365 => 0.77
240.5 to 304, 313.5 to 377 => 0.87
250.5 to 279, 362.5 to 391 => 0.80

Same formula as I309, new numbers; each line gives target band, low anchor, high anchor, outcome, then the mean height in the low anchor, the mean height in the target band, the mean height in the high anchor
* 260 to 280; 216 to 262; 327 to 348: 0.9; 1.47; 1.34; 1.23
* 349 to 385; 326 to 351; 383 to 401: 1.6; 1.23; 1.12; 1.12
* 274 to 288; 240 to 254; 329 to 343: 0.3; 1.44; 1.33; 1.24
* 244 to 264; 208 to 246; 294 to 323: 0.9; 1.52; 1.39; 1.32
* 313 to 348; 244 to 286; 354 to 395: -1.0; 1.37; 1.25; 1.11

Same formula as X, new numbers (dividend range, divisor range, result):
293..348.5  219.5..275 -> 0.89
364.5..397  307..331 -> 0.86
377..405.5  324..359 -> 0.92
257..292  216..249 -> 0.90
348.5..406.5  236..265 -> 0.78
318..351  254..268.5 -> 0.90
